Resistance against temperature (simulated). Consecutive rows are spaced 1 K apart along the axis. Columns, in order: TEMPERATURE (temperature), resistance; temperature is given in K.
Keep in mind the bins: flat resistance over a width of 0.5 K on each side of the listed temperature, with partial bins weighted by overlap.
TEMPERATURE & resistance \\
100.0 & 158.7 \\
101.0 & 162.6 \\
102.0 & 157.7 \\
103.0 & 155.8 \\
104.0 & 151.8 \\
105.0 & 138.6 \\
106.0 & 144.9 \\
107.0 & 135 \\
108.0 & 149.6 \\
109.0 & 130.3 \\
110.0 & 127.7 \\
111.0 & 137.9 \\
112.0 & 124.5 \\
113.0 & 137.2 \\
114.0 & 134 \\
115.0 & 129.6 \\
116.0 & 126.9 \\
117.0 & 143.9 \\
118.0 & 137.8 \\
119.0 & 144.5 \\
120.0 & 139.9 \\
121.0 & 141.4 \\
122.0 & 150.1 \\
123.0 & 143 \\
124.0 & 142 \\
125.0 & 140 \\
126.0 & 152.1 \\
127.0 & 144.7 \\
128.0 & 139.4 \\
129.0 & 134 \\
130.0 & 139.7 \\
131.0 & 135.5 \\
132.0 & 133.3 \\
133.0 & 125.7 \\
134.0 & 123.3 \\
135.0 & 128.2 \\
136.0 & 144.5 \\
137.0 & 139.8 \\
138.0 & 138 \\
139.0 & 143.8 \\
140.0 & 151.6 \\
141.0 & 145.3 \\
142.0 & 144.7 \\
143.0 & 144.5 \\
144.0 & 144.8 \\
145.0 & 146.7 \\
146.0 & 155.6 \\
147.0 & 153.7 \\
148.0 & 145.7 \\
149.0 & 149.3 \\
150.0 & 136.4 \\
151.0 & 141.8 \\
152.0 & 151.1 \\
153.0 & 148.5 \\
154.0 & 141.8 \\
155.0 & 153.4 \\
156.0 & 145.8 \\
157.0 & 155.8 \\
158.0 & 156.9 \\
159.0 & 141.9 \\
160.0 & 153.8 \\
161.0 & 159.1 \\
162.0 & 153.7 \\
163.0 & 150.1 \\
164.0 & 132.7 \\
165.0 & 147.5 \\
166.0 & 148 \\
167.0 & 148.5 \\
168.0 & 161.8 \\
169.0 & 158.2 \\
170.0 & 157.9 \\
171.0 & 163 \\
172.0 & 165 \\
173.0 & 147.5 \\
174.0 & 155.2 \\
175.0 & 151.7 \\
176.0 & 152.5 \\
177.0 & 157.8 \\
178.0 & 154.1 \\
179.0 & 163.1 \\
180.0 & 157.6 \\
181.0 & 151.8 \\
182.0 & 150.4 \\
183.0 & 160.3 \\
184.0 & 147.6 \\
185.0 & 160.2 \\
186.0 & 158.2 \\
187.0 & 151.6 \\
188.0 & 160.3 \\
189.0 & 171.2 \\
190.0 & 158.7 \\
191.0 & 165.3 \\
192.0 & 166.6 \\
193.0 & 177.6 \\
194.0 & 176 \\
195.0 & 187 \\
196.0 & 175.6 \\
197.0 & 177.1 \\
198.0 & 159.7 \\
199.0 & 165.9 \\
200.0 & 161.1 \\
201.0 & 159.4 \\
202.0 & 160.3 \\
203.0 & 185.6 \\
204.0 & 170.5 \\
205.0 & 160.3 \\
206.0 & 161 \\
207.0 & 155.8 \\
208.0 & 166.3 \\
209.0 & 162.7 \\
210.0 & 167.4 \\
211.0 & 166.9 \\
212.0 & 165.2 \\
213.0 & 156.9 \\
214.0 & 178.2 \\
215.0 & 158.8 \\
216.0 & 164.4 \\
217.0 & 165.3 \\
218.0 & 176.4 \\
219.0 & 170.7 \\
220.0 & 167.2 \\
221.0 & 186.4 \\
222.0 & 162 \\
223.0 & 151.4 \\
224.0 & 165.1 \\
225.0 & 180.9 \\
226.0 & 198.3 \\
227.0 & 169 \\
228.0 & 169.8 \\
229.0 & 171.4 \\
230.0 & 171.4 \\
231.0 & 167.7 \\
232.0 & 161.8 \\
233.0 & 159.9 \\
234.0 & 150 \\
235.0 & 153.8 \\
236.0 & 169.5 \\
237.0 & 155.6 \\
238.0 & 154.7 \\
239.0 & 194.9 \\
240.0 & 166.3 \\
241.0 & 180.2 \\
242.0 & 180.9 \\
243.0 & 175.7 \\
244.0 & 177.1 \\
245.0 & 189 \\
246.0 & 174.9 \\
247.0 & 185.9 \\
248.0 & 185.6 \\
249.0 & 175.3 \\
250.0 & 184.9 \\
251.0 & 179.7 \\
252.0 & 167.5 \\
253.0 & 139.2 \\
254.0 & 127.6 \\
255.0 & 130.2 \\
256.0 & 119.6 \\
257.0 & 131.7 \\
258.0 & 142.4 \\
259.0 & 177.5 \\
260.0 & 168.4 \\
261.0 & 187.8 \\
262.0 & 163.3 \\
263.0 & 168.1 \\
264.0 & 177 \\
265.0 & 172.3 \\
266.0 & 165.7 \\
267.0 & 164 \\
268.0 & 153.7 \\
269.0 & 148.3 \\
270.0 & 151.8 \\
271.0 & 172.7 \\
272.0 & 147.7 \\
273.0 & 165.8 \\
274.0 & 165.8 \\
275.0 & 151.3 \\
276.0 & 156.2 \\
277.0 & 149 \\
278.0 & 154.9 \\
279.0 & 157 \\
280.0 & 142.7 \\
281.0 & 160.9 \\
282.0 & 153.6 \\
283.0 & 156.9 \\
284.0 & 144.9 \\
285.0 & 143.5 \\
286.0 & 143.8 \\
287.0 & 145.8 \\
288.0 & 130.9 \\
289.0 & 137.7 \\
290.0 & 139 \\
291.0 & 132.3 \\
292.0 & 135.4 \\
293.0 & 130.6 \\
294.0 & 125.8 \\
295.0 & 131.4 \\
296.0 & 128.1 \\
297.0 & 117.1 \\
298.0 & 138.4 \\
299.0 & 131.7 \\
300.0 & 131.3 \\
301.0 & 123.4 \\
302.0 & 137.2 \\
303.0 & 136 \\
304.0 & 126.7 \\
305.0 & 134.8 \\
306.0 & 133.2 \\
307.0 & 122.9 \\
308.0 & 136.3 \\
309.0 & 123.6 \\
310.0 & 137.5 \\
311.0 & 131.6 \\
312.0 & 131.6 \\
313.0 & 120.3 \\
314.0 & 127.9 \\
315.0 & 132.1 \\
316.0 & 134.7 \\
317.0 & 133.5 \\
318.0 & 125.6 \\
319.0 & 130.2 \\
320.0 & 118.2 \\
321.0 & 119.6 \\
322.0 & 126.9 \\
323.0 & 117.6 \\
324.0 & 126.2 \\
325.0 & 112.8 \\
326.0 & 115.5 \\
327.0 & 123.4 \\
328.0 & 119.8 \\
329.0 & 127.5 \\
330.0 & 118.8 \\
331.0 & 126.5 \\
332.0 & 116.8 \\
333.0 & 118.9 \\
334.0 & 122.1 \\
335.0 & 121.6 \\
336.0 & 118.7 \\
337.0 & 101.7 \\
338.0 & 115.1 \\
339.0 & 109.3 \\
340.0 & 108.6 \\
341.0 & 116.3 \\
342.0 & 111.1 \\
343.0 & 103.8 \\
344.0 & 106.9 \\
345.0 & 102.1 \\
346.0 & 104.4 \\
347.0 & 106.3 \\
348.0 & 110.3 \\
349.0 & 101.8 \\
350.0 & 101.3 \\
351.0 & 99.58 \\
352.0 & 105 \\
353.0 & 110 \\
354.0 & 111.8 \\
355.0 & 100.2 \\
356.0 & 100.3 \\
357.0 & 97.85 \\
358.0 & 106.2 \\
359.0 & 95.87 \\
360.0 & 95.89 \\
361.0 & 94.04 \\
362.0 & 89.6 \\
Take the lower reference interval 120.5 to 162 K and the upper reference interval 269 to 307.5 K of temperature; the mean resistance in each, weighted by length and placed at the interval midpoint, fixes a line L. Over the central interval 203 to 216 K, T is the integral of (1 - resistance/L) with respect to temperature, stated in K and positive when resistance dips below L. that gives -2.0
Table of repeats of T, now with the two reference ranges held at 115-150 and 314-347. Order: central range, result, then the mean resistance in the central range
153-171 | -1.7 K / 151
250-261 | -2.1 K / 152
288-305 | -1.3 K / 131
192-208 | -4.2 K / 169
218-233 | -4.6 K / 171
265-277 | -3.2 K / 159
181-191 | -1.7 K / 158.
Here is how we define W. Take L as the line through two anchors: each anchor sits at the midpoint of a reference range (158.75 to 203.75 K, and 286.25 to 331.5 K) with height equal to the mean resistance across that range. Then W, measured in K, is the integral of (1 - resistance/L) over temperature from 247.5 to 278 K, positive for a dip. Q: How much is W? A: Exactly -4.32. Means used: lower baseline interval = 159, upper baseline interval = 129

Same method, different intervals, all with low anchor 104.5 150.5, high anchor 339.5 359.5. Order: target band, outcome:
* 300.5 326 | -3.93 K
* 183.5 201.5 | -4.97 K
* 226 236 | -3.41 K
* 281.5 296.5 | -3.15 K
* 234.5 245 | -4.25 K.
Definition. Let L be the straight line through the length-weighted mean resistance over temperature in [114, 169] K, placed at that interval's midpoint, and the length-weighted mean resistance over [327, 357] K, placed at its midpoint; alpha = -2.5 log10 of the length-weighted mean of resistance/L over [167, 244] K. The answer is -0.23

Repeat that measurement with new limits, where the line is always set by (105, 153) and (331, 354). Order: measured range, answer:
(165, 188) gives -0.165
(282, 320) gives -0.150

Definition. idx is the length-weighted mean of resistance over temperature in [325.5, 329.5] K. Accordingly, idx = 122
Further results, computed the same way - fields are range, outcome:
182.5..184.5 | 154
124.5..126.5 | 146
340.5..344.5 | 110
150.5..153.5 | 147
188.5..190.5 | 165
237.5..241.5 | 174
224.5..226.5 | 190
